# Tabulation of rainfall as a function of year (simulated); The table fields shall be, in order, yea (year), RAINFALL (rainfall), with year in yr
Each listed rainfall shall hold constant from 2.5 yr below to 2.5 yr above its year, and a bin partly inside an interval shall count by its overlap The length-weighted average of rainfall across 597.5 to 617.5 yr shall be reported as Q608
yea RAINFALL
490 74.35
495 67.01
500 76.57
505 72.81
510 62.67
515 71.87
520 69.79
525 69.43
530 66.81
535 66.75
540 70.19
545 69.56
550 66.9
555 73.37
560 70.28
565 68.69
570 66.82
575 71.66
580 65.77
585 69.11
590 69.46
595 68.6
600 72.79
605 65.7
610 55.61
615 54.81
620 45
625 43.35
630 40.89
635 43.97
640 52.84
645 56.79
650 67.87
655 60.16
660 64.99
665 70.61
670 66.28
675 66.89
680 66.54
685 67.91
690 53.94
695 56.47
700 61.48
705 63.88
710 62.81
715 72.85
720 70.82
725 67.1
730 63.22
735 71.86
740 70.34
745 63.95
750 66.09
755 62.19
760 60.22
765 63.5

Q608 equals 62.2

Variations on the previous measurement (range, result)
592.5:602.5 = 70.7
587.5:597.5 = 69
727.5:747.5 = 67.3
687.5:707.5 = 58.9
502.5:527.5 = 69.3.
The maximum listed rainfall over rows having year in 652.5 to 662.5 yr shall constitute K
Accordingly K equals 64.99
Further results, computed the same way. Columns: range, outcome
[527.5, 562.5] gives 73.37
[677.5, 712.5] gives 67.91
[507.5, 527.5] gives 71.87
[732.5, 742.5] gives 71.86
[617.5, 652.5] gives 67.87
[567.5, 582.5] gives 71.66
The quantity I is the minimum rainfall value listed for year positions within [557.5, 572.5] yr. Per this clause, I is 66.82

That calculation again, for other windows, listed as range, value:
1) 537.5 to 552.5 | 66.9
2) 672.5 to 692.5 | 53.94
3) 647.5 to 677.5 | 60.16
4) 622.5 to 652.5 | 40.89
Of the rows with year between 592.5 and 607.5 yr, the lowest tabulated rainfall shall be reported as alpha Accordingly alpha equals 65.7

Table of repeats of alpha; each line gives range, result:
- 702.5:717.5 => 62.81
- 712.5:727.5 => 67.1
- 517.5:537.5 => 66.75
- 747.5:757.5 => 62.19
